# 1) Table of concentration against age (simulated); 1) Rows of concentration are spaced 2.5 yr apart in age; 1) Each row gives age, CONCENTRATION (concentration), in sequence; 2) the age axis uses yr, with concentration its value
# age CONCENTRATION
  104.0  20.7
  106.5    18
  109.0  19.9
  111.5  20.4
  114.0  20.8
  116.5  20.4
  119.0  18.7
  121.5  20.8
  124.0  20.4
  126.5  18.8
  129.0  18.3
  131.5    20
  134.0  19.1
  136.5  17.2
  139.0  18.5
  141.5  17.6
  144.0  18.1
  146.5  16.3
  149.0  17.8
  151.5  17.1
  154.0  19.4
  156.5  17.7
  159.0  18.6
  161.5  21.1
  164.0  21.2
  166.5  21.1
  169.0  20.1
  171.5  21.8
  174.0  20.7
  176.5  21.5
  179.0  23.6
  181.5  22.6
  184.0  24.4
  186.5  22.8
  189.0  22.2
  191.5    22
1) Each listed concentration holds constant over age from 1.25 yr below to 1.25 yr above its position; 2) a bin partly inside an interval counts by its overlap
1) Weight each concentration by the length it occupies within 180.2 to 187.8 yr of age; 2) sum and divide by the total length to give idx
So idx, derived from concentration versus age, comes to 23.3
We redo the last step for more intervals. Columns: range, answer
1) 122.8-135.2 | 19.3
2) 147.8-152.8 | 17.5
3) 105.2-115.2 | 19.8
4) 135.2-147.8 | 17.5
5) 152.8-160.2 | 18.6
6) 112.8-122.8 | 20.2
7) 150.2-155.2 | 18.2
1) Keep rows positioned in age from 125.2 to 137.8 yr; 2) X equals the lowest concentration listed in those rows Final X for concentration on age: 17.2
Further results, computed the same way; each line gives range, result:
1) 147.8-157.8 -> 17.1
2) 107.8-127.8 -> 18.7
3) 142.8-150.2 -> 16.3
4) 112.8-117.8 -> 20.4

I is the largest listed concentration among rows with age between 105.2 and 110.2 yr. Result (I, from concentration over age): 19.9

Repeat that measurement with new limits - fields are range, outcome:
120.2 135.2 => 20.8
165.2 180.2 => 23.6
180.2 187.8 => 24.4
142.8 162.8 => 21.1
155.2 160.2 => 18.6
